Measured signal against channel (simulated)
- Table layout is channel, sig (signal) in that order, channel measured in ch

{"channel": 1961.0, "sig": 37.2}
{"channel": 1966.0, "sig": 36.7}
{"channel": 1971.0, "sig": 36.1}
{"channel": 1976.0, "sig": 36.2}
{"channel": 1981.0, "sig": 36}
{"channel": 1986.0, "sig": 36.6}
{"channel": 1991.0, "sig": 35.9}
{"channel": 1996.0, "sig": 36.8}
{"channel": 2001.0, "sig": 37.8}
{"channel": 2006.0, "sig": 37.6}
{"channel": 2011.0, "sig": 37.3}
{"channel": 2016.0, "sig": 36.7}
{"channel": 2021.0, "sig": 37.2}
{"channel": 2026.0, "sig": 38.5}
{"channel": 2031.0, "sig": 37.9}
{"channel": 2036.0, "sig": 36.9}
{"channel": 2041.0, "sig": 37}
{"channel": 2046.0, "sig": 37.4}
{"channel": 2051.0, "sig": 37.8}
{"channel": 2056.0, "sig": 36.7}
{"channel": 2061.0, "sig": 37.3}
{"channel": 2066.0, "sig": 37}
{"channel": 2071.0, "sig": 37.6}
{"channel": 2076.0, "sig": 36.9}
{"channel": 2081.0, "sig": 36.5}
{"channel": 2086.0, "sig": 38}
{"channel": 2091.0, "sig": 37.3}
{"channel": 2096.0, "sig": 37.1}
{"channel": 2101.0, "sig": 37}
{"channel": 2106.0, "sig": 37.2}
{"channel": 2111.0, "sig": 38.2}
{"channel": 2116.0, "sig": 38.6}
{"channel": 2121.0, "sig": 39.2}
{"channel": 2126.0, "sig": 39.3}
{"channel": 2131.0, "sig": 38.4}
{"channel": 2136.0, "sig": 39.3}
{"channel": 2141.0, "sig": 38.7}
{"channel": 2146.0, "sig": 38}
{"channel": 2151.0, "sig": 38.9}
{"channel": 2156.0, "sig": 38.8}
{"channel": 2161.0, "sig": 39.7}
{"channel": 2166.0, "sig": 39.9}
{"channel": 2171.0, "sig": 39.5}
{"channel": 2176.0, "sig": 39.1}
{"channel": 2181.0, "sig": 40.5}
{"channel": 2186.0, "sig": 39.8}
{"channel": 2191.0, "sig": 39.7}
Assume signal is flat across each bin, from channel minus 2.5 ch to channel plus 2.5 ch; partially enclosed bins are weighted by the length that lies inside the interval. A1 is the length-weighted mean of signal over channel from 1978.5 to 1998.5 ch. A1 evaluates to 36.3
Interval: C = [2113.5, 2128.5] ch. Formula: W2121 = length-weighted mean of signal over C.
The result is 39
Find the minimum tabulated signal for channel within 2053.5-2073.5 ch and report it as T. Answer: 36.7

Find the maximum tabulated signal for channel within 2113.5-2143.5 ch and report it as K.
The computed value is 39.3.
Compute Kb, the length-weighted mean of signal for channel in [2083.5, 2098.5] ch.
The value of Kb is 37.5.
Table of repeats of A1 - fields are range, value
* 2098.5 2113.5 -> 37.5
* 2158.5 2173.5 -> 39.7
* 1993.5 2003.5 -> 37.3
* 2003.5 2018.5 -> 37.2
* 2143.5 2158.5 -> 38.6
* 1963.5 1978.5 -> 36.3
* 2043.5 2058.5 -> 37.3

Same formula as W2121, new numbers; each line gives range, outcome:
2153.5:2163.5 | 39.2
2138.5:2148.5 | 38.4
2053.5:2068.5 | 37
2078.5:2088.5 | 37.2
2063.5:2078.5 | 37.2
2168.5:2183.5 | 39.7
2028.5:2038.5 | 37.4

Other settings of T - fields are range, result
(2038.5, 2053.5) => 37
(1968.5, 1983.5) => 36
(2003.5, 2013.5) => 37.3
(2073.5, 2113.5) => 36.5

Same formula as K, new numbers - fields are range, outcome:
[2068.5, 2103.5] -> 38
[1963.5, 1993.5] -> 36.7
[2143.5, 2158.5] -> 38.9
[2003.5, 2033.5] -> 38.5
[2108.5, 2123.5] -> 39.2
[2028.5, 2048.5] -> 37.9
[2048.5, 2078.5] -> 37.8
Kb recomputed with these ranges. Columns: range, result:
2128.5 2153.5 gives 38.7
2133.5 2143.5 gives 39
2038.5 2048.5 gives 37.2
